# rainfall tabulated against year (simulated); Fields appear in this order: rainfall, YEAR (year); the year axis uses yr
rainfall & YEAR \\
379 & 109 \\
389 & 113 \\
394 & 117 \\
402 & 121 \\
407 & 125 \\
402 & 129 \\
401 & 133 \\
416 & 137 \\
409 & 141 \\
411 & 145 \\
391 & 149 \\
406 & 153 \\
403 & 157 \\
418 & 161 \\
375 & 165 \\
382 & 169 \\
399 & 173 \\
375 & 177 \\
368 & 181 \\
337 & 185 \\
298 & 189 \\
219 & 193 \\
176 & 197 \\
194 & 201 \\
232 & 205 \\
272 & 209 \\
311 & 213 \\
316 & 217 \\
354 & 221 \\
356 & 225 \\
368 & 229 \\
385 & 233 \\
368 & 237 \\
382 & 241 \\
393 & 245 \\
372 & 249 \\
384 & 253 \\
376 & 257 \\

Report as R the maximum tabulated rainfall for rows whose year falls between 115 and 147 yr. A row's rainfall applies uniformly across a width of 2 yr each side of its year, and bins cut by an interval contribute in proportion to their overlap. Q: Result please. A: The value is 416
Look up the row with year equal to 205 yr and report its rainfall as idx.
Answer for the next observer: 232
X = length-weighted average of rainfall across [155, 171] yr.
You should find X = 394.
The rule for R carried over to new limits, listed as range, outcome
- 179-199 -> 368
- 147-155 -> 406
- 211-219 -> 316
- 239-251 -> 393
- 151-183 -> 418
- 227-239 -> 385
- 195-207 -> 232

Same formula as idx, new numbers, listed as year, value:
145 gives 411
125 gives 407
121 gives 402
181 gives 368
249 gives 372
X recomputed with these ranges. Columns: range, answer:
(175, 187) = 360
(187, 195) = 258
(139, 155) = 404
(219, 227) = 355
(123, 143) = 407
